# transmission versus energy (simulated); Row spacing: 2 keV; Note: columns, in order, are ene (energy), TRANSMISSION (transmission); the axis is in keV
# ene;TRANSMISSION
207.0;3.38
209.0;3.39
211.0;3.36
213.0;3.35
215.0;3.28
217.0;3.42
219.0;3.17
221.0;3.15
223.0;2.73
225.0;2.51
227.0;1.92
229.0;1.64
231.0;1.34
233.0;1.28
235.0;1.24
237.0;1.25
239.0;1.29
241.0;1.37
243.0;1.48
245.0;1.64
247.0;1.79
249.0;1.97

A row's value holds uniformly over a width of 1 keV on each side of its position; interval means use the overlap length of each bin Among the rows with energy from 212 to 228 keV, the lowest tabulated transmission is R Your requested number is 1.92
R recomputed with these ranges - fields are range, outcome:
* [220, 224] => 2.73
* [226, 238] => 1.24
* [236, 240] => 1.25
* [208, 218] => 3.28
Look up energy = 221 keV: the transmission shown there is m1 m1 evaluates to 3.15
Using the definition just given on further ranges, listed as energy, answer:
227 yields 1.92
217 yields 3.42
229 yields 1.64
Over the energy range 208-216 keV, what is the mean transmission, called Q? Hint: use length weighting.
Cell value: 3.34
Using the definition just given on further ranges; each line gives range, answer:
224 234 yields 1.74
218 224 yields 3.02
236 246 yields 1.41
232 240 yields 1.27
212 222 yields 3.27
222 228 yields 2.39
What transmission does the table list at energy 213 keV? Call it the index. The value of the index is 3.35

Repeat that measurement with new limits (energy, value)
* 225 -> 2.51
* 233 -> 1.28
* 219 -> 3.17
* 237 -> 1.25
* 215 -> 3.28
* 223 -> 2.73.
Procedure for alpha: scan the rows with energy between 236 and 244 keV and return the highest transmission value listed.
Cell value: 1.48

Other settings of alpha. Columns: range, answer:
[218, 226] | 3.17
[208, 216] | 3.39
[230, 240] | 1.34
